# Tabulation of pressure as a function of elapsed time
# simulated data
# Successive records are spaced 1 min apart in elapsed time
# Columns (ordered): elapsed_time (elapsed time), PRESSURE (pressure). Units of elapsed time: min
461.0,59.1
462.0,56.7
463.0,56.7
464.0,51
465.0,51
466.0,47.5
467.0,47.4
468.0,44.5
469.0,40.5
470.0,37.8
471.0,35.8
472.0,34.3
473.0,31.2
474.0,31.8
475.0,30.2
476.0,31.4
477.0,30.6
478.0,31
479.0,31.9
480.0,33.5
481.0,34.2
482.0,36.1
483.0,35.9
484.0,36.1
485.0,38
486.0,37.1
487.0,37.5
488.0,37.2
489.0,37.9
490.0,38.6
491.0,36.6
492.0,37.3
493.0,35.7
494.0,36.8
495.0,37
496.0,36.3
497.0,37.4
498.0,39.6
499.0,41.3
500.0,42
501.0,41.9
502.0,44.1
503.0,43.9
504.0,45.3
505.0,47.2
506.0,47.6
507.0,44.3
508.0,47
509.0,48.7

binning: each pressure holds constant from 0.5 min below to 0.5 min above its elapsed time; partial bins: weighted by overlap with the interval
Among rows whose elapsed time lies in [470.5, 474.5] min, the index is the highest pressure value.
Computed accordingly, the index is 35.8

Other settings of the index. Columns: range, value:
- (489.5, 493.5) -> 38.6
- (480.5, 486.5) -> 38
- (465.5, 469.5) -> 47.5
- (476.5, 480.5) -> 33.5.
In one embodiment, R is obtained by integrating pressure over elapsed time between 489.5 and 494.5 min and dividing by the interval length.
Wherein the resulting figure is 37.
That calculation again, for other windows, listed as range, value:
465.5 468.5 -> 46.5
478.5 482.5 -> 33.9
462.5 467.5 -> 50.7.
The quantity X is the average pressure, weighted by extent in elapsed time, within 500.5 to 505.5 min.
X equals 44.5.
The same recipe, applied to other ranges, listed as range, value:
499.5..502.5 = 42.7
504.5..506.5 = 47.4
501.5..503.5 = 44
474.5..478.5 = 30.8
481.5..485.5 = 36.5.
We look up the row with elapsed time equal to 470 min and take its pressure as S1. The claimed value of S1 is 37.8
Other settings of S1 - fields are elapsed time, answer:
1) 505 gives 47.2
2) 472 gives 34.3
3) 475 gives 30.2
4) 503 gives 43.9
